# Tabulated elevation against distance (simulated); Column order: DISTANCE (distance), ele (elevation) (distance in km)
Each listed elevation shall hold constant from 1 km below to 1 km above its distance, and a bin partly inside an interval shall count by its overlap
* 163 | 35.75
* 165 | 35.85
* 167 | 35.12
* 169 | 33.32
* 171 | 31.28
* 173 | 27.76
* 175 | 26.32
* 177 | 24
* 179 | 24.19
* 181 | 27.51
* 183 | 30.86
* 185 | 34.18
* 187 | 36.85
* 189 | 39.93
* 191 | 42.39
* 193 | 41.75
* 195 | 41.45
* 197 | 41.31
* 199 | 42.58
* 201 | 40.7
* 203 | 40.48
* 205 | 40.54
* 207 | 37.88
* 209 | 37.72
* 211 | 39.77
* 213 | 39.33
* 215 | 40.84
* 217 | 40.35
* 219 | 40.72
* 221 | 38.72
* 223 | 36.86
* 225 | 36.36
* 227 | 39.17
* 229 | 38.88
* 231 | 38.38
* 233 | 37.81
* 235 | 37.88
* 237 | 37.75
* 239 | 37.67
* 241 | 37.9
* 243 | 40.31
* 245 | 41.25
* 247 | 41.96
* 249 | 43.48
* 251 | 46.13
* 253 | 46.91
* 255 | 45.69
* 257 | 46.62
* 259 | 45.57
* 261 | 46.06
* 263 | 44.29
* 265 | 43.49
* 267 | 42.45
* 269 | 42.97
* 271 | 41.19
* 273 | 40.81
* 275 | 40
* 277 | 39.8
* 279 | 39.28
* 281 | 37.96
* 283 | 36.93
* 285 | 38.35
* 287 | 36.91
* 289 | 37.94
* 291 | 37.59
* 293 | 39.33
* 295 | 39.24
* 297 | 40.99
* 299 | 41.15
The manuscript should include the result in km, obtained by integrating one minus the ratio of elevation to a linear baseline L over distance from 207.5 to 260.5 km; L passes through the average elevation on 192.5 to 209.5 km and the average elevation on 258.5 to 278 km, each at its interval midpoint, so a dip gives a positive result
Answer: 1.3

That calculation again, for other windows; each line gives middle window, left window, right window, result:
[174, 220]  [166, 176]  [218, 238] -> -3.66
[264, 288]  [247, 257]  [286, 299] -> 0.87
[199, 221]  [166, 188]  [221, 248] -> -3.10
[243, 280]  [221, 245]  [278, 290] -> -4.95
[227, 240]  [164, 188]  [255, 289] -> -0.37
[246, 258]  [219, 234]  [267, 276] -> -1.54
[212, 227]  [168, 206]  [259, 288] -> -0.70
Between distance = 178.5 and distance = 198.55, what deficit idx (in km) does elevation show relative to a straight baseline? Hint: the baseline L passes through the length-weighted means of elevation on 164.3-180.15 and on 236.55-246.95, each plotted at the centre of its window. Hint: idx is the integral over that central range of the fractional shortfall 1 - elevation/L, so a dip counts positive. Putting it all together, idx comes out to -2.8 km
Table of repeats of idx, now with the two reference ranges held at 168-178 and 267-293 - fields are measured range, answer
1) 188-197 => -3.21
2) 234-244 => -0.89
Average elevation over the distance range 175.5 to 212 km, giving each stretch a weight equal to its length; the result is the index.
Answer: 36.7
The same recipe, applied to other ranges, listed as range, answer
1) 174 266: 39.1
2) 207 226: 38.9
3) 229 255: 40.7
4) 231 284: 41.6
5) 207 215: 39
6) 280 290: 37.6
